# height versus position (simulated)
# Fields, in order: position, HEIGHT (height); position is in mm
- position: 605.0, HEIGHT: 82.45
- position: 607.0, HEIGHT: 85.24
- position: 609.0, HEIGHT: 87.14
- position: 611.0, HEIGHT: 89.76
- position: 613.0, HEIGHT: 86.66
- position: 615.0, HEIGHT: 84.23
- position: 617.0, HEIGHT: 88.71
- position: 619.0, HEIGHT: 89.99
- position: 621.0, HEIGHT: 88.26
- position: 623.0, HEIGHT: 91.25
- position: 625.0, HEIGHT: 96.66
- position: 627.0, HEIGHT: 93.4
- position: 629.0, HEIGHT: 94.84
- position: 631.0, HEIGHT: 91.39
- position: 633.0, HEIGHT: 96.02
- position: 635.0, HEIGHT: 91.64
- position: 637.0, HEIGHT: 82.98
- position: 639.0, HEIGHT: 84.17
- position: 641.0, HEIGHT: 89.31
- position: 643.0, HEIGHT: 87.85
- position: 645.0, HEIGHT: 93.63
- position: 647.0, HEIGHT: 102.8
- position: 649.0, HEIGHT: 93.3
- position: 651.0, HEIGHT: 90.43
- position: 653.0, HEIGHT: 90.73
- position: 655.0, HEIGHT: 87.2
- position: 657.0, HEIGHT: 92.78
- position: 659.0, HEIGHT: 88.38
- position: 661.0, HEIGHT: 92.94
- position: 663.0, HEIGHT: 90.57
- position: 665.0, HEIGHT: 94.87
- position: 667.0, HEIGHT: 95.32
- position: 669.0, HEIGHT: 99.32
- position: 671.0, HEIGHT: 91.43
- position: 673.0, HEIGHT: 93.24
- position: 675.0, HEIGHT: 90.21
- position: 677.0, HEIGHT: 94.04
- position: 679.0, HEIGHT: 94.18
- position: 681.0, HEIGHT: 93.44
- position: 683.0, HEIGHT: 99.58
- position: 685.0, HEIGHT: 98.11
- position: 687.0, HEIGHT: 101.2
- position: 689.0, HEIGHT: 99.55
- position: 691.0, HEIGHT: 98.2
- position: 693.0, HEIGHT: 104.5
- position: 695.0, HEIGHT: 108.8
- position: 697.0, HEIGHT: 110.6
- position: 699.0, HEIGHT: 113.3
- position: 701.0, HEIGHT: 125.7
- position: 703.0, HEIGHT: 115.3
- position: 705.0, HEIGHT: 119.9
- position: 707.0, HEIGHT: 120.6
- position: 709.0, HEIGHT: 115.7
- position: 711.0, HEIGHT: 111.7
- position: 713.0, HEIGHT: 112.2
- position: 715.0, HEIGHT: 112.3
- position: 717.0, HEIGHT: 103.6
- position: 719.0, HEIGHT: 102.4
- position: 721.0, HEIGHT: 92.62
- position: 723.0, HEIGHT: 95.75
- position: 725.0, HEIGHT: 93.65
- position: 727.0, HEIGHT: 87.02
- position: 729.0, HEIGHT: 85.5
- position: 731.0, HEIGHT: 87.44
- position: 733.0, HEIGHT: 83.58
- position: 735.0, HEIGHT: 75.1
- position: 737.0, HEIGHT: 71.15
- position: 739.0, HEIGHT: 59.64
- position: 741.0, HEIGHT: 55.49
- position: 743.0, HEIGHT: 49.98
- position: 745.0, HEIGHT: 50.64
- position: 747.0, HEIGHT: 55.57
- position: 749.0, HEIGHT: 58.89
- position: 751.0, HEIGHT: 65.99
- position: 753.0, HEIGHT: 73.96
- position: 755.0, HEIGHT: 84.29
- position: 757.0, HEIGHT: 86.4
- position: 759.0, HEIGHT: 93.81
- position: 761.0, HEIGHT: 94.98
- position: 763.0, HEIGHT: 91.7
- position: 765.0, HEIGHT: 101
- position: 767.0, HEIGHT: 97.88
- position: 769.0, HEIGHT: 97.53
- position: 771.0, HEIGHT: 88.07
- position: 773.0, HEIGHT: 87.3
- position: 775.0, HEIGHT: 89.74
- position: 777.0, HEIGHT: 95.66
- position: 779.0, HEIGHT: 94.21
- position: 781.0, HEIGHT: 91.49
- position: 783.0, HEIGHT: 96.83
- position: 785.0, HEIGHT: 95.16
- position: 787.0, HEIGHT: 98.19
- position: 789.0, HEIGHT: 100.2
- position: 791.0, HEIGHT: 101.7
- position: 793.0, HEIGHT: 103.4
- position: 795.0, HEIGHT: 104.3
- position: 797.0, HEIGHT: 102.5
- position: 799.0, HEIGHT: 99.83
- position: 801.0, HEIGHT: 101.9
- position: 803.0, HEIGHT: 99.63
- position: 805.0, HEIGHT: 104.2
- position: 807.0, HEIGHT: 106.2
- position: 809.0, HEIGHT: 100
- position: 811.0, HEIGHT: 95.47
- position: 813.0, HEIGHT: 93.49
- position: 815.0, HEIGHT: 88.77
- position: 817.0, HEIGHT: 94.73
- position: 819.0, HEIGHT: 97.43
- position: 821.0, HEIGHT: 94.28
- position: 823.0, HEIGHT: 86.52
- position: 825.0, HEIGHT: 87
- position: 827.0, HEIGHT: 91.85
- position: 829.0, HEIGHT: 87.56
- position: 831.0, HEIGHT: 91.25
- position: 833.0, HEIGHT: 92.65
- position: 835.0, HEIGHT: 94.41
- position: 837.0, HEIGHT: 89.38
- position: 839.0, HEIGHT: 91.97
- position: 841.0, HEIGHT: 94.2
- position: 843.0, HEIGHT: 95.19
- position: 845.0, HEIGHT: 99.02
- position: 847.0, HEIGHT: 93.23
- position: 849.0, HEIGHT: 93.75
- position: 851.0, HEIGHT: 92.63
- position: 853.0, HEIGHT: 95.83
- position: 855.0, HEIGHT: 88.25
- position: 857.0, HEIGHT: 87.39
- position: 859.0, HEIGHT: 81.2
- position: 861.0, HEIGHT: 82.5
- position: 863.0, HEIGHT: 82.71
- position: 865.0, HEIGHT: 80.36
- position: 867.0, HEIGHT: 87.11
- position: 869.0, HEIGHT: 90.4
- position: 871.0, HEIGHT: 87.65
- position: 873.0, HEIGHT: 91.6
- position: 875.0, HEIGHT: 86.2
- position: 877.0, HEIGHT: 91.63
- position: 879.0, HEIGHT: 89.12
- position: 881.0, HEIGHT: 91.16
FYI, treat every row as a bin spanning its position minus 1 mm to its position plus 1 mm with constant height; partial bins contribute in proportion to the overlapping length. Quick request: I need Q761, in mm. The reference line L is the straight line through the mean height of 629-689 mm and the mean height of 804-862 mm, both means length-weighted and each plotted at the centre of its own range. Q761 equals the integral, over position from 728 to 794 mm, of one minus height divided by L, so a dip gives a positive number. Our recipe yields 6.5 mm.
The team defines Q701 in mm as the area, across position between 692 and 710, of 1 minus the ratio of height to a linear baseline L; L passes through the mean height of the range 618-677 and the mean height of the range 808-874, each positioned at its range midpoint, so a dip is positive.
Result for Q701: -4.6 mm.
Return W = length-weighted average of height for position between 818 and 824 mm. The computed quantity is 92.7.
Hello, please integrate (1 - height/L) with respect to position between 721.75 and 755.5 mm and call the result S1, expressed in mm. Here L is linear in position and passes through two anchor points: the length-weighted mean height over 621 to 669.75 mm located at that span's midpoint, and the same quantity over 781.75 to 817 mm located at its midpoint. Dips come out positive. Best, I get 8.35 mm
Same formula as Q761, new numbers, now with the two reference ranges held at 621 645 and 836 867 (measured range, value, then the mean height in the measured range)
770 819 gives -3.9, 97.2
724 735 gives 0.5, 86.3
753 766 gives -0.1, 90.6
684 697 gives -1.7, 102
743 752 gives 3.3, 56.9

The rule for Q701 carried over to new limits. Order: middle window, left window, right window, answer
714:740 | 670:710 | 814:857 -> 3.3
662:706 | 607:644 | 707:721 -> 0.5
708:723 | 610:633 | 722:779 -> -4.1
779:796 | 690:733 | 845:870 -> -0.4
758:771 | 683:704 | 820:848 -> 0.5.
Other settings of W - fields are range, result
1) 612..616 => 85.4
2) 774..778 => 92.7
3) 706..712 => 116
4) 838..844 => 93.8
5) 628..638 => 91.4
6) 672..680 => 92.9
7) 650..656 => 89.5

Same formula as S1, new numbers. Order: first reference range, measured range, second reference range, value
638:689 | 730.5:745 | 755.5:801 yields 4.27 mm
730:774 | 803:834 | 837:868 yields -3.15 mm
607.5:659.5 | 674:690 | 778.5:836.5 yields -0.72 mm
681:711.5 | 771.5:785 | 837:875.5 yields 0.88 mm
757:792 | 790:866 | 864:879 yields -2.33 mm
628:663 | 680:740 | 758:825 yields -4.16 mm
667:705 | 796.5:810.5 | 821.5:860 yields -1.18 mm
